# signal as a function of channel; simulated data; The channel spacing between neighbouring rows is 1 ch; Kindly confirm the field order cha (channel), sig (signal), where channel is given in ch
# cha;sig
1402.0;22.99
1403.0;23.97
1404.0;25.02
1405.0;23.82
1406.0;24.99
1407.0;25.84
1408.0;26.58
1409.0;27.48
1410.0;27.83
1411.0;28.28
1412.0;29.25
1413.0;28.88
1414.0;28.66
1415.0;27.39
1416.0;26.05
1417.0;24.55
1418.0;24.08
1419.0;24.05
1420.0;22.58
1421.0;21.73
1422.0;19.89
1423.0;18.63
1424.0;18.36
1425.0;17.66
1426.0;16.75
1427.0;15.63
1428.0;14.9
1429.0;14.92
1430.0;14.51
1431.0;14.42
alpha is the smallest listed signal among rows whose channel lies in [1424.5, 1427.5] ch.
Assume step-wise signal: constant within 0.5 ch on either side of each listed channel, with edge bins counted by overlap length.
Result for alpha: 15.63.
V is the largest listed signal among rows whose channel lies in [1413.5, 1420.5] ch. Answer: 28.66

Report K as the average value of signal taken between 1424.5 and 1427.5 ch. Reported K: 16.7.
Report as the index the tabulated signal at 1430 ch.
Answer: 14.51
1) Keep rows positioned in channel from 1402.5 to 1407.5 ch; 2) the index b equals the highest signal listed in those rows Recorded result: 25.84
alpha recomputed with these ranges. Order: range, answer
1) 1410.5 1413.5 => 28.28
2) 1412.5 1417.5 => 24.55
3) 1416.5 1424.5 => 18.36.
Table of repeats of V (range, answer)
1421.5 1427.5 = 19.89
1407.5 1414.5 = 29.25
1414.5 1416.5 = 27.39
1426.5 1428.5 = 15.63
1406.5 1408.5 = 26.58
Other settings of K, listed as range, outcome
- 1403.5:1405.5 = 24.4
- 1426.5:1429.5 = 15.2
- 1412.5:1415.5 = 28.3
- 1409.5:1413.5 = 28.6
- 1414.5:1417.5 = 26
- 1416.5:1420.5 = 23.8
